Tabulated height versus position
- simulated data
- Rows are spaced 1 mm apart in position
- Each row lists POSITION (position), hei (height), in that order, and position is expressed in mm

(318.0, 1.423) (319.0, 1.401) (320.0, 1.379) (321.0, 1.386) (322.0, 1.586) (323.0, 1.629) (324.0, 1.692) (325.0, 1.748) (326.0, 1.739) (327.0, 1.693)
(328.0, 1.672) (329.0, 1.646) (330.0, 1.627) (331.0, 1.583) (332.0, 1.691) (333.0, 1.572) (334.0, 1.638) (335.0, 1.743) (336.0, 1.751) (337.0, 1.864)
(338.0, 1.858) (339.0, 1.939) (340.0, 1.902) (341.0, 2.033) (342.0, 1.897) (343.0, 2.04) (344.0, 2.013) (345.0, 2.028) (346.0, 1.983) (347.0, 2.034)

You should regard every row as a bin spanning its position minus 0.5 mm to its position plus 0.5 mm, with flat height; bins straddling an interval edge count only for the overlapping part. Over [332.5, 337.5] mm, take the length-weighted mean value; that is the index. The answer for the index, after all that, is 1.71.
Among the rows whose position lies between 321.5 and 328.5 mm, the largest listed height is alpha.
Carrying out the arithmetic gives 1.748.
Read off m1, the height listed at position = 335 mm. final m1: 1.743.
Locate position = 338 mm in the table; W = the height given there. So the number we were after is 1.858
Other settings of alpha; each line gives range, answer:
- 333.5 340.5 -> 1.939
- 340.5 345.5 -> 2.04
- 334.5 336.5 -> 1.751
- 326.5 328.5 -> 1.693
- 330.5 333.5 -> 1.691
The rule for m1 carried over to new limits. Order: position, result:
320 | 1.379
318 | 1.423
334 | 1.638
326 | 1.739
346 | 1.983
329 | 1.646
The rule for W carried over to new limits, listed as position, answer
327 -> 1.693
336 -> 1.751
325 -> 1.748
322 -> 1.586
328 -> 1.672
